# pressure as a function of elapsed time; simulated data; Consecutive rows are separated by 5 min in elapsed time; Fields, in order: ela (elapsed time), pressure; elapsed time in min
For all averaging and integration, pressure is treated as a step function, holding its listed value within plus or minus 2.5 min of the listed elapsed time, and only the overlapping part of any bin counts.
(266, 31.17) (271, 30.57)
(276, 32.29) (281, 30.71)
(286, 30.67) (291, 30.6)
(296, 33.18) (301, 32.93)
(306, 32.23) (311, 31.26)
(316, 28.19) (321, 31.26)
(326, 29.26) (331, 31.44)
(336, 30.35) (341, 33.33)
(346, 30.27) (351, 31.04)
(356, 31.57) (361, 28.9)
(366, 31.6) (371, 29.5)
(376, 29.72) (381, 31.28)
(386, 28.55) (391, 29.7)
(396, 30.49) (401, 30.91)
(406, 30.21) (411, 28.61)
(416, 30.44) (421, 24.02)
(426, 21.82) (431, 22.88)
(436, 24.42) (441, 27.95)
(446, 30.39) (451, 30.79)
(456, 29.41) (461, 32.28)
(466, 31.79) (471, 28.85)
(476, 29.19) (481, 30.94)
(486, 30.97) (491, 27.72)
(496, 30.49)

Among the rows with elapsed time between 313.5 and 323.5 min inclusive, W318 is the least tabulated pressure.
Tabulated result 28.19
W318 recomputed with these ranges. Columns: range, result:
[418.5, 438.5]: 21.82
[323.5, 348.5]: 29.26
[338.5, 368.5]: 28.9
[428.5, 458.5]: 22.88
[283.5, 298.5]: 30.6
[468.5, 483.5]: 28.85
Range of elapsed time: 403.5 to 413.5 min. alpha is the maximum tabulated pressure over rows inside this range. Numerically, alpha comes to 30.21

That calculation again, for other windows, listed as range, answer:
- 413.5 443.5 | 30.44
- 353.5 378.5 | 31.6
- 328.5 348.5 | 33.33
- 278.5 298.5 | 33.18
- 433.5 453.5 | 30.79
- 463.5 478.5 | 31.79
